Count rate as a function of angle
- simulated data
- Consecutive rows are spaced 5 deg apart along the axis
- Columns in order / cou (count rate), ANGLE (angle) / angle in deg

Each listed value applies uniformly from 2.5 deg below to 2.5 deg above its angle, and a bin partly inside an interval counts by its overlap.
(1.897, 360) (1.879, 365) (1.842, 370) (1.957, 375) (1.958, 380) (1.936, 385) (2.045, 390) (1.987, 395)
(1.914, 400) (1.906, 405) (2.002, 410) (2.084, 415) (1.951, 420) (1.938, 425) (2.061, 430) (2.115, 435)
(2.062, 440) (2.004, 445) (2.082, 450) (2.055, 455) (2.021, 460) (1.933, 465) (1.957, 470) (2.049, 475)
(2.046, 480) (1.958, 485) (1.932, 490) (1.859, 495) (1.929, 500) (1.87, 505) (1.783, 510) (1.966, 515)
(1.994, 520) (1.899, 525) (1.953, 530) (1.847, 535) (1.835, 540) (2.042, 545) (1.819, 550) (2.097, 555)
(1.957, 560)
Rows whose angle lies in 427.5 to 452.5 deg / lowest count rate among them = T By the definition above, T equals 2.004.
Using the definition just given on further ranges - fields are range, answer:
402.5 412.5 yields 1.906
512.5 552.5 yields 1.819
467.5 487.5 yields 1.957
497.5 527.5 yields 1.783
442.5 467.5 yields 1.933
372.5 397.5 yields 1.936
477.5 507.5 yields 1.859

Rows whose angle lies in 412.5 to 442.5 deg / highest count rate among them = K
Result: 2.115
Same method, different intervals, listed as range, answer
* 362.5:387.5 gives 1.958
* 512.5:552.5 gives 2.042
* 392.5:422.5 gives 2.084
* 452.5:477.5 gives 2.055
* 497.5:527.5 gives 1.994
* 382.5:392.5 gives 2.045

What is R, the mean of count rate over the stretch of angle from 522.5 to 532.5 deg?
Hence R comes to 1.93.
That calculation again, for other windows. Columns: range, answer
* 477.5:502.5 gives 1.94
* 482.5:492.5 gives 1.94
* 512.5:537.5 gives 1.93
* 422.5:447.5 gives 2.04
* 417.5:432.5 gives 1.98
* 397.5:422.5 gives 1.97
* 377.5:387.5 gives 1.95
